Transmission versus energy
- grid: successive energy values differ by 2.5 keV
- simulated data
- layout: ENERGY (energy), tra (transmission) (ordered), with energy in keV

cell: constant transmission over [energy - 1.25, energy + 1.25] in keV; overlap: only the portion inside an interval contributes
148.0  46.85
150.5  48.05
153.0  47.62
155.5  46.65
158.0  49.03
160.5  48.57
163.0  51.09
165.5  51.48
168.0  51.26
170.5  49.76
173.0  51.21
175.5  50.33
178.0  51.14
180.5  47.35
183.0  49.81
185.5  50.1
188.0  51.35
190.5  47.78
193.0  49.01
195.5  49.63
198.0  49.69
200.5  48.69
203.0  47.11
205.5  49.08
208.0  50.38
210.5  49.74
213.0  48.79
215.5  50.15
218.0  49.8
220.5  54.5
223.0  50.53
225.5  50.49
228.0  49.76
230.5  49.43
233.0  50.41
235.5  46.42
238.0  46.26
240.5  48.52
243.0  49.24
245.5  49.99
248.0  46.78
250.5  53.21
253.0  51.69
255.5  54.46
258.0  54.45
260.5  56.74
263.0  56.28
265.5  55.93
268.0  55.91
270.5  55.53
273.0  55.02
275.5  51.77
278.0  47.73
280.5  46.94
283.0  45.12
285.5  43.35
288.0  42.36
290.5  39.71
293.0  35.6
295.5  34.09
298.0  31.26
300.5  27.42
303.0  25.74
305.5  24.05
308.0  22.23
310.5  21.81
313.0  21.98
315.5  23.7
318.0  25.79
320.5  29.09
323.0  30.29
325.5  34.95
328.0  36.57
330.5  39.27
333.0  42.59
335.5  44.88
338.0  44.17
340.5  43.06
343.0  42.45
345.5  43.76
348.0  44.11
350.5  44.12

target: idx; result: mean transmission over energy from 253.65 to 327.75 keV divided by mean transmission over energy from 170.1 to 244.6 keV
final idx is 0.8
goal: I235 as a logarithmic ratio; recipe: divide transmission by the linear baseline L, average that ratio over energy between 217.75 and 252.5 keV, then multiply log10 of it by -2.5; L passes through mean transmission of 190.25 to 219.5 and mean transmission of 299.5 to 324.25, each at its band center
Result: -0.17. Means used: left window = 49.2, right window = 25.2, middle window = 49.7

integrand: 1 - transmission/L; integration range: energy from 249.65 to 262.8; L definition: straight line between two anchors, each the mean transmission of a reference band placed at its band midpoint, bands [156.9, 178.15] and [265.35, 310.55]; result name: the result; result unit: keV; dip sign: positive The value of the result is -3.5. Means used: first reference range 50.4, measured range 54.3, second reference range 40.2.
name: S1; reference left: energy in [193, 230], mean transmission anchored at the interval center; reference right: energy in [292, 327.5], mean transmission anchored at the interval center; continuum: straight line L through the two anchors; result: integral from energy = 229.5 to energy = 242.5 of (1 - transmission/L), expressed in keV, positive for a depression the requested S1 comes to -1.1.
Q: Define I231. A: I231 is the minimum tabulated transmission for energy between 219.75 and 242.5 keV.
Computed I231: 46.26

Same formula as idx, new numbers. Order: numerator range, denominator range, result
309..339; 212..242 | 0.66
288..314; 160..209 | 0.59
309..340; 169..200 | 0.66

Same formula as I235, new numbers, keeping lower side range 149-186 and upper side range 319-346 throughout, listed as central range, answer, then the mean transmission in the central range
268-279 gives -0.23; 53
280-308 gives 0.18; 35.1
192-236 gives -0.07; 49.7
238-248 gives -0.09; 48.6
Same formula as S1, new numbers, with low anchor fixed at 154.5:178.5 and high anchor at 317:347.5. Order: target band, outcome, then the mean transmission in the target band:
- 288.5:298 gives 1.1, 36.2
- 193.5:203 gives -0.2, 49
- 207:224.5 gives -1.5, 50.6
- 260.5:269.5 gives -2.7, 56.1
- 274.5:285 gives -1.4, 47.5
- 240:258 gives -2.7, 50.9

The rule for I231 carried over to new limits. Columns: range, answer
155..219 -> 46.65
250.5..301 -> 27.42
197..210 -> 47.11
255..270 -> 54.45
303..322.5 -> 21.81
